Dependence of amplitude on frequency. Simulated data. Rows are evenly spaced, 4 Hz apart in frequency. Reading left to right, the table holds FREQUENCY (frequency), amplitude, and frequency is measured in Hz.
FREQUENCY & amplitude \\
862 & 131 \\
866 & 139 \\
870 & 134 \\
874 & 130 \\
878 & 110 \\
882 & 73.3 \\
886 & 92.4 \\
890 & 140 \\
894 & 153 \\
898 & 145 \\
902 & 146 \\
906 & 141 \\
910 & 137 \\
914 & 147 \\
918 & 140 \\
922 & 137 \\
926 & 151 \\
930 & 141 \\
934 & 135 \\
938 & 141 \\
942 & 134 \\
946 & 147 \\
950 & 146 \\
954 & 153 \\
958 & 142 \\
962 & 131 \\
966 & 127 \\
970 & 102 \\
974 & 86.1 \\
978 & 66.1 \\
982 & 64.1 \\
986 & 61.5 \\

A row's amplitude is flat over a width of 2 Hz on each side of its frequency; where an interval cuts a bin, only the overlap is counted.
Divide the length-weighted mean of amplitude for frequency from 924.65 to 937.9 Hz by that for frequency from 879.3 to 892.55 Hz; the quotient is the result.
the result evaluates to 1.36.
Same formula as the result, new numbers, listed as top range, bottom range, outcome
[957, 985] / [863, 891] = 0.86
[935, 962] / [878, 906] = 1.14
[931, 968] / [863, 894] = 1.17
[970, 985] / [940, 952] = 0.53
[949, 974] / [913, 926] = 0.91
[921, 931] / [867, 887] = 1.30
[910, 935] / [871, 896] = 1.21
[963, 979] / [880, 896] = 0.87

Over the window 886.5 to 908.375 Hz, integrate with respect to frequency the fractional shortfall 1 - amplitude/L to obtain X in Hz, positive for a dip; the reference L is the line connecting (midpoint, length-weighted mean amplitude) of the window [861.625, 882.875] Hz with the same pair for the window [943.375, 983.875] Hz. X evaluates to -3.89 Hz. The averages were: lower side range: 121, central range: 141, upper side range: 117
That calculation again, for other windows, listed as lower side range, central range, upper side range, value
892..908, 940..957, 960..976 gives -3.3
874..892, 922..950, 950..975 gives -5.0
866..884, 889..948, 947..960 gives -4.5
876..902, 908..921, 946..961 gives -1.0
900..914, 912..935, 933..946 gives -0.3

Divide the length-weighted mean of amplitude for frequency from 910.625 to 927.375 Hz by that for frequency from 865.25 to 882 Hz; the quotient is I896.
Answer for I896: 1.18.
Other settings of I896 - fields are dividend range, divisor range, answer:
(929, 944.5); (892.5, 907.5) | 0.94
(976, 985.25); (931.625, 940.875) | 0.47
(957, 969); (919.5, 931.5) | 0.91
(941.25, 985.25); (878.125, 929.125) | 0.87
